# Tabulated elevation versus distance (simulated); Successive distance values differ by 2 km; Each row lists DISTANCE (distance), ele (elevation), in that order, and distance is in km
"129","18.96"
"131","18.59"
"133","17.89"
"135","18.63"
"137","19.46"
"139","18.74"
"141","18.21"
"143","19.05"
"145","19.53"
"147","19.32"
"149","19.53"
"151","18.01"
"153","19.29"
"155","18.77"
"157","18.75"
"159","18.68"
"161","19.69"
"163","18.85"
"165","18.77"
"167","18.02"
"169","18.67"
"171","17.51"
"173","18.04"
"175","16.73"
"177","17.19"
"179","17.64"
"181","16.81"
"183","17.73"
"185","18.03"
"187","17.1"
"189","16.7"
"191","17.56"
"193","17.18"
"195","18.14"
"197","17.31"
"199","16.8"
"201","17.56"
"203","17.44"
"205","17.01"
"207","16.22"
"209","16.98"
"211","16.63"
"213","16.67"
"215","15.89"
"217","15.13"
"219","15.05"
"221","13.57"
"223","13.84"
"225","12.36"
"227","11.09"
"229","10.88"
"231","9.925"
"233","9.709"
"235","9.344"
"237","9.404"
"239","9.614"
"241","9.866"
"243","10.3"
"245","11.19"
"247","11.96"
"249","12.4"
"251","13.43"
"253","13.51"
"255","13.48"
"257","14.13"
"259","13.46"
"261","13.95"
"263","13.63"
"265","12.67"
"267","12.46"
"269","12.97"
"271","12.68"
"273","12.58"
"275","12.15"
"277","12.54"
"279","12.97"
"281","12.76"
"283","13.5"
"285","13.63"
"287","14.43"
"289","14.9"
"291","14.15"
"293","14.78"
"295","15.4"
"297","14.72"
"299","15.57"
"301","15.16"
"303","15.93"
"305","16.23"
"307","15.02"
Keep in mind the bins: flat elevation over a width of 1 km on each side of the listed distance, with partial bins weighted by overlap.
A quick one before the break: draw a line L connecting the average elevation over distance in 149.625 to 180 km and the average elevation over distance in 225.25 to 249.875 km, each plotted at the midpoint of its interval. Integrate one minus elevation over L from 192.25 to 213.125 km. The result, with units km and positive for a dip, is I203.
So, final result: -4.2 km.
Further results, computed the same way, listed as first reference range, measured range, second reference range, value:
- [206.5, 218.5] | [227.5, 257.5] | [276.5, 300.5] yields 8.1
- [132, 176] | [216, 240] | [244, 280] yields 5.0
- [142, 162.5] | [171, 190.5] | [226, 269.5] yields -0.5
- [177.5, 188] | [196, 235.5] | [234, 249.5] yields -2.6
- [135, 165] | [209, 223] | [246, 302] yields 0.5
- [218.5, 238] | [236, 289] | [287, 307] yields 2.9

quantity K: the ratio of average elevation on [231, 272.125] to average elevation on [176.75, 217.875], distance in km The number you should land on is 0.70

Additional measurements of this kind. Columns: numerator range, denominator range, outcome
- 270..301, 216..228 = 1.02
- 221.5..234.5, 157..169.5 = 0.60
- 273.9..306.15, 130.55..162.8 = 0.76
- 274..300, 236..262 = 1.16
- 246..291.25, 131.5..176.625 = 0.71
